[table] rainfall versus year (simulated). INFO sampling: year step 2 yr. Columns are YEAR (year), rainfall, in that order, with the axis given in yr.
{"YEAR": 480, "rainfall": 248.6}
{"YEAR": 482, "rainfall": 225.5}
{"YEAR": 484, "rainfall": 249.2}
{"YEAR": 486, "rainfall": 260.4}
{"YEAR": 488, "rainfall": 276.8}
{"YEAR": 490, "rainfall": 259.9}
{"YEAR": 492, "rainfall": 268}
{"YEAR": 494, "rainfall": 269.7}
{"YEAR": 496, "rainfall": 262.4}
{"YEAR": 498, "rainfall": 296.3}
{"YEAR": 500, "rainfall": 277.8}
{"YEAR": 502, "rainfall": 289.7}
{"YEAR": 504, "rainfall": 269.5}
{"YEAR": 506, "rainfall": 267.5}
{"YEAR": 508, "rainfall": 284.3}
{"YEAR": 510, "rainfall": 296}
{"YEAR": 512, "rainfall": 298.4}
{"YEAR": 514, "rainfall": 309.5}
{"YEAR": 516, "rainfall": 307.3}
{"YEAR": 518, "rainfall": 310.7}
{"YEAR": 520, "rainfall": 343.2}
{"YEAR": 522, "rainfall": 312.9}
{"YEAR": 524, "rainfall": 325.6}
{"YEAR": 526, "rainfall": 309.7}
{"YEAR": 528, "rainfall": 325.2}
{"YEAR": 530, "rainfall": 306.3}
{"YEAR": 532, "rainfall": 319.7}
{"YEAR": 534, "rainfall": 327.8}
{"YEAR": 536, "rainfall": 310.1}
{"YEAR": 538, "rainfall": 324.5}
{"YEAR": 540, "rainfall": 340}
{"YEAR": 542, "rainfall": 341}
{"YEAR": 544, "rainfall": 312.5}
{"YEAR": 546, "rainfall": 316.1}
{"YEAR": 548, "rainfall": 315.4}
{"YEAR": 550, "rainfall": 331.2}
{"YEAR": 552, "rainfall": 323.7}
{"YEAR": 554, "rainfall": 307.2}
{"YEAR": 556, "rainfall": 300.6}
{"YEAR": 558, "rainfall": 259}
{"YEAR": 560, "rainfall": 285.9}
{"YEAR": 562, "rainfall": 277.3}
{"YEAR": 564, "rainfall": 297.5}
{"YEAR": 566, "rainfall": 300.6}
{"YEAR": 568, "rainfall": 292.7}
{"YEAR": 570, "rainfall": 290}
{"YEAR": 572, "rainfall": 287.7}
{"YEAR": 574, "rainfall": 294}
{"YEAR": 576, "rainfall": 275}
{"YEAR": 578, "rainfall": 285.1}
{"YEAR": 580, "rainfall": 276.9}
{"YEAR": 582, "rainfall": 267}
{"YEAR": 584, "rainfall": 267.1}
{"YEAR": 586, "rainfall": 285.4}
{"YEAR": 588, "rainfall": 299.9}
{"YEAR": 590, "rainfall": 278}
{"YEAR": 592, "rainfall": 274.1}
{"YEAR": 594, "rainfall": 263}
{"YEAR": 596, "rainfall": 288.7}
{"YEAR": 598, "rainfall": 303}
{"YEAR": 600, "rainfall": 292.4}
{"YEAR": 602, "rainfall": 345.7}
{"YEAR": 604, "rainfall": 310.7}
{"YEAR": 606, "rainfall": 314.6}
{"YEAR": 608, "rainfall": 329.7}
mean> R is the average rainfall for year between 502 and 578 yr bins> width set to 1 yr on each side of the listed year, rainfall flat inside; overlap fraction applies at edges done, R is 305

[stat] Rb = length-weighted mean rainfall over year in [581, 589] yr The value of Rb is 280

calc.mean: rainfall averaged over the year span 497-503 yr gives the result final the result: 288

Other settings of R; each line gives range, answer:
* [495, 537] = 302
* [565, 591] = 285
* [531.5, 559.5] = 316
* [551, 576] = 292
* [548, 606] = 292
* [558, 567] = 287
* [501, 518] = 291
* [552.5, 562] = 289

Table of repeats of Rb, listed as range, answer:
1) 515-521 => 320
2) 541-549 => 321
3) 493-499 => 276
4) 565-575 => 293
